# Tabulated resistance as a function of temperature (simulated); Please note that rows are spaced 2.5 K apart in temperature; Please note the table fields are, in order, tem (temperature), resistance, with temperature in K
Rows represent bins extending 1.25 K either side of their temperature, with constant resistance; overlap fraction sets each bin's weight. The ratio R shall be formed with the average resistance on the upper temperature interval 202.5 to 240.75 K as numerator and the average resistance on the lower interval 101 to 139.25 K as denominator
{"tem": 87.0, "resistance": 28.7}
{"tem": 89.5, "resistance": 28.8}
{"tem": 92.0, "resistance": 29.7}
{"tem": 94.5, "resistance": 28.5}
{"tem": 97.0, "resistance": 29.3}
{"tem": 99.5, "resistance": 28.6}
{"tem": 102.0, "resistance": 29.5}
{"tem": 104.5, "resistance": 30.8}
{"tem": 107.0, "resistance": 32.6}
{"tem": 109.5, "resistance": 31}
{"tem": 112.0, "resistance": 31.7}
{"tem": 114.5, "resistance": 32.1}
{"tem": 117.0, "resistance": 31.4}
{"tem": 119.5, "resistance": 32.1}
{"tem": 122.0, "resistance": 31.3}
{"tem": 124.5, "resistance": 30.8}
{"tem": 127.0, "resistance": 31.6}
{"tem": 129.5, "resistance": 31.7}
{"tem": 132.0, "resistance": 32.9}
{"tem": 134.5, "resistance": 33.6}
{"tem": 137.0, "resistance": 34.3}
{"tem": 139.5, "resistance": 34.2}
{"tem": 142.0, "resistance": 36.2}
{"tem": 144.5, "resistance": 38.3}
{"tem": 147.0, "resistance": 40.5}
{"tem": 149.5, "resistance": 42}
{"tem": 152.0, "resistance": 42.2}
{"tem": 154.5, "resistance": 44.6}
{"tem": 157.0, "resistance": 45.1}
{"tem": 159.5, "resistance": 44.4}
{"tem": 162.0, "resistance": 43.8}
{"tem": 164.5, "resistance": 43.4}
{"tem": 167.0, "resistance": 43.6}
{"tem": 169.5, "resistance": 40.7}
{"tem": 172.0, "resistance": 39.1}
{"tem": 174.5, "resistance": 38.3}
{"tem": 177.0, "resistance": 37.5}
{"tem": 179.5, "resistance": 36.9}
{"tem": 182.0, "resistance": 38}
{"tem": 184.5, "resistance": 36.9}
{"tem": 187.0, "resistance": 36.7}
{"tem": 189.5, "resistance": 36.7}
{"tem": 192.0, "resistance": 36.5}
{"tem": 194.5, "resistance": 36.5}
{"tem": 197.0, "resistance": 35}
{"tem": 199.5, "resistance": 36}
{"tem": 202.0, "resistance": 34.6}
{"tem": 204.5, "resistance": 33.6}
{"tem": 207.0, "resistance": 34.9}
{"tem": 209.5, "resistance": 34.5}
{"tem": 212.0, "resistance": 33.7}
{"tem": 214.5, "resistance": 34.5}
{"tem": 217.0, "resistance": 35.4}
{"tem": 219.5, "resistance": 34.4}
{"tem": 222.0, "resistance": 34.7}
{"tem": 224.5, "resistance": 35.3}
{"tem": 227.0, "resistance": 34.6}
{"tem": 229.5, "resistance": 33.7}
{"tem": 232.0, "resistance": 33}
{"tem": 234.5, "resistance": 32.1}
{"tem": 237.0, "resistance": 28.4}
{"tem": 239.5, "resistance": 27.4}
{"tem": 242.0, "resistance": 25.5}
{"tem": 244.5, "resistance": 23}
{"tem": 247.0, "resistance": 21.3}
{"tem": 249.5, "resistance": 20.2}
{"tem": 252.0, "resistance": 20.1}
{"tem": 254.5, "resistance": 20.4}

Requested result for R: 1.05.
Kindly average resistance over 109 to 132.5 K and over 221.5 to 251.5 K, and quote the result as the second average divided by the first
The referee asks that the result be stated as 0.91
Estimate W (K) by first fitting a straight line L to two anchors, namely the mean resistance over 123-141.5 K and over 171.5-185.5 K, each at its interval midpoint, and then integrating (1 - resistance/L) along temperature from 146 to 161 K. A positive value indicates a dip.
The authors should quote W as -3.5 K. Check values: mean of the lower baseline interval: 32.9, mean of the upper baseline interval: 37.7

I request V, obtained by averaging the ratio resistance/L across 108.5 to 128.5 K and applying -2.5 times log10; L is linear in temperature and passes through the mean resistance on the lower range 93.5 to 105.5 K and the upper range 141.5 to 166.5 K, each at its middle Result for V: 0.08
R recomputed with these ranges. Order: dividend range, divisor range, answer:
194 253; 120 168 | 0.82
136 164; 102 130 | 1.29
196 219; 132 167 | 0.87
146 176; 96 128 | 1.36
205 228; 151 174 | 0.81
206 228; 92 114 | 1.14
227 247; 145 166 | 0.67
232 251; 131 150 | 0.71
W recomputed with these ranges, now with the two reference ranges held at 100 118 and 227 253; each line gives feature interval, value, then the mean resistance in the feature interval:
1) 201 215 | -3.2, 34.3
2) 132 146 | -2.3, 35.2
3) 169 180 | -3.6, 38.5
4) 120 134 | -0.5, 31.8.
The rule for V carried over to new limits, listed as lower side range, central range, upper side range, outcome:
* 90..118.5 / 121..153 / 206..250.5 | -0.16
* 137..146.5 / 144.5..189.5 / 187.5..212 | -0.13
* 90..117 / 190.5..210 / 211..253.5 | -0.18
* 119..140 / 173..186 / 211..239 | -0.14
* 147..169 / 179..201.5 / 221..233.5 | 0.07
